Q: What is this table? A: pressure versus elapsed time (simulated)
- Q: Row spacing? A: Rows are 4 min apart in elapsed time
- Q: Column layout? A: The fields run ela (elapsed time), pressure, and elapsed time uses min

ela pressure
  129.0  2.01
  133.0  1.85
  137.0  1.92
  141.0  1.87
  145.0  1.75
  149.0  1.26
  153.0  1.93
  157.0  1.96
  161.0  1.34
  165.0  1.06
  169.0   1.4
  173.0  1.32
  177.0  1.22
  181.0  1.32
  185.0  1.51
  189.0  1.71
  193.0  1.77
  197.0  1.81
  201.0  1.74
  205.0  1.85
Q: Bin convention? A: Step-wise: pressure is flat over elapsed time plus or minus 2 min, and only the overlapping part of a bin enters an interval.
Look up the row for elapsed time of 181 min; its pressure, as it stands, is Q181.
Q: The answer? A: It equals 1.32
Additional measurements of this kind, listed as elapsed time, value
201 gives 1.74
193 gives 1.77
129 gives 2.01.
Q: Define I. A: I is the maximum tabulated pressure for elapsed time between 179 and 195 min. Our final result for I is 1.77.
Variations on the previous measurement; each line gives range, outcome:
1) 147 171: 1.96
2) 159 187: 1.51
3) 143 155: 1.93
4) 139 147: 1.87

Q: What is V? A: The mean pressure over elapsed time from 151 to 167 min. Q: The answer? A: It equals 1.57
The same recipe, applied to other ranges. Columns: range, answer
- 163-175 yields 1.26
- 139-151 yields 1.63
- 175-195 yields 1.51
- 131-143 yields 1.88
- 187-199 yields 1.76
